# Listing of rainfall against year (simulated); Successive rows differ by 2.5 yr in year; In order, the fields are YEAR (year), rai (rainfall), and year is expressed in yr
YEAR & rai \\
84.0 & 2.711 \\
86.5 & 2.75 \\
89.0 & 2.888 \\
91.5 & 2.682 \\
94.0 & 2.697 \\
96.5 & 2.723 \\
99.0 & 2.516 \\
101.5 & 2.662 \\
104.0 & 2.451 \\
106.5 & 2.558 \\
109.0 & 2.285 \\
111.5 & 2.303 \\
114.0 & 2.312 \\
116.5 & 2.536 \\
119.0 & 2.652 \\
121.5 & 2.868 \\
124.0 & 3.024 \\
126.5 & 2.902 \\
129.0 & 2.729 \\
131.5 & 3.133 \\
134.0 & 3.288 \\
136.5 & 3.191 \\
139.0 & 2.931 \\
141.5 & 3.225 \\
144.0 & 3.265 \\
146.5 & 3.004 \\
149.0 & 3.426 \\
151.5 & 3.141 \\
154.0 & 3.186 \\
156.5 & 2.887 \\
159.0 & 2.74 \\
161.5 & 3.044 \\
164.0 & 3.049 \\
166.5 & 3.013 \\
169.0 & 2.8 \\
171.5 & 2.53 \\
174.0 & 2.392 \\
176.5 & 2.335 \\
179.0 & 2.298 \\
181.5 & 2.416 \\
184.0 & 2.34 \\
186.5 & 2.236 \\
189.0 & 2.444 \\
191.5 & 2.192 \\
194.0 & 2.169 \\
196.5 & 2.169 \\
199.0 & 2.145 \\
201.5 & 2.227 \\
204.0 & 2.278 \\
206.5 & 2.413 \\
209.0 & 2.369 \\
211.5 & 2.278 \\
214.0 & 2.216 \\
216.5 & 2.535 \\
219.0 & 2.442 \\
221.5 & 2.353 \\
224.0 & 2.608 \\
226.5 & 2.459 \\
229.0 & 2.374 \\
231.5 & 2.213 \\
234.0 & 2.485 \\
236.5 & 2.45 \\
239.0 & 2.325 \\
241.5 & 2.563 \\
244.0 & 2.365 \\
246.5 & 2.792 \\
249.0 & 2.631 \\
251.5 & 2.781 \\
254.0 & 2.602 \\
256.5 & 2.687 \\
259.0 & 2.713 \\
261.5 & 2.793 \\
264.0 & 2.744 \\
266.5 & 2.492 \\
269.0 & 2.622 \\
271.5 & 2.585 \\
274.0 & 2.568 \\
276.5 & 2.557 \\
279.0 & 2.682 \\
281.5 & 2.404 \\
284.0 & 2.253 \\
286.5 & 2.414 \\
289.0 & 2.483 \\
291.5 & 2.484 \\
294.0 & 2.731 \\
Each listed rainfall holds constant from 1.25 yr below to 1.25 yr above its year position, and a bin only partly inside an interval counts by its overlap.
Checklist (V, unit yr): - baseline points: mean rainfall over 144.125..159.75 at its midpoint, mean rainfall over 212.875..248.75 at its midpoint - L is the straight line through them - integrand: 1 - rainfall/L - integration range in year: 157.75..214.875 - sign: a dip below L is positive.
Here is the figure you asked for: 7.6 yr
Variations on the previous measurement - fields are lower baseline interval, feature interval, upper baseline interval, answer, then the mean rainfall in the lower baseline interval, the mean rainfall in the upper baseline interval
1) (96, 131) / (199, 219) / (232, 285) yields 2.02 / 2.62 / 2.57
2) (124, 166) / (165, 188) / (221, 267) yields 3.30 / 3.07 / 2.55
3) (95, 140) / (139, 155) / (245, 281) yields -2.81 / 2.72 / 2.65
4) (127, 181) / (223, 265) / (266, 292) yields 0.93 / 2.93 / 2.5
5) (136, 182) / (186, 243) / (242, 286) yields 8.09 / 2.89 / 2.6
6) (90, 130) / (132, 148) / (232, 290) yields -3.35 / 2.62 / 2.56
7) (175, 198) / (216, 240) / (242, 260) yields 0.92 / 2.29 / 2.65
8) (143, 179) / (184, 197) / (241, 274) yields 2.59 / 2.89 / 2.64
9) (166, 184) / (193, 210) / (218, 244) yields 1.48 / 2.51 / 2.42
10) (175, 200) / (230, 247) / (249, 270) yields 0.80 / 2.28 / 2.68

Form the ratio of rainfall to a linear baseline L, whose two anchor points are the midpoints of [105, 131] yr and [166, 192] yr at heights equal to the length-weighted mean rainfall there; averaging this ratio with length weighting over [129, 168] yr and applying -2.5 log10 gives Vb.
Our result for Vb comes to -0.21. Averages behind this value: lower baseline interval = 2.63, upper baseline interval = 2.45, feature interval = 3.09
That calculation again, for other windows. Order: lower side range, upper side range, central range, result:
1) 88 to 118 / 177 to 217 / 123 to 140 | -0.22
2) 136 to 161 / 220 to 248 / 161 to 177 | 0.08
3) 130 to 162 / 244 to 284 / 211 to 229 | 0.16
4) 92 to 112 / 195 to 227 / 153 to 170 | -0.21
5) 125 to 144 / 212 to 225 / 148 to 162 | -0.06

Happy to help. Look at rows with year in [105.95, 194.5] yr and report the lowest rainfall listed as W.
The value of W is 2.169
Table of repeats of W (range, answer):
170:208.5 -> 2.145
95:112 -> 2.285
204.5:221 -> 2.216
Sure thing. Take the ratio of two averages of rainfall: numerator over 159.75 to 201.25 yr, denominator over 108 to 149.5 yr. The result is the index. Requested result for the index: 0.9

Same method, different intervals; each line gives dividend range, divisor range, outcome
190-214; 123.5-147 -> 0.73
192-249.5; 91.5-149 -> 0.85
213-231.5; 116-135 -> 0.83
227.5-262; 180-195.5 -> 1.11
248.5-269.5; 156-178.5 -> 0.98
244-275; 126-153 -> 0.85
